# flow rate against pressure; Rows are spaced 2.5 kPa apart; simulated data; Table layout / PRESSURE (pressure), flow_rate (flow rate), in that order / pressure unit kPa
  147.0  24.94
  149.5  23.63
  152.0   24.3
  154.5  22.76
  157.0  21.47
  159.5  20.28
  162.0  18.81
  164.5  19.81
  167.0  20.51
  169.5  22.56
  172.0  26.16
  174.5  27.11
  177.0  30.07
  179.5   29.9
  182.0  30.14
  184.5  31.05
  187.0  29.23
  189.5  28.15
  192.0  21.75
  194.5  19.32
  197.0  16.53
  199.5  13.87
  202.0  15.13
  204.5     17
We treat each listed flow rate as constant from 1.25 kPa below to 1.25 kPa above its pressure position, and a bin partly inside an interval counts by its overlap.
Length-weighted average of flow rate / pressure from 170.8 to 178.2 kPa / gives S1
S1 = 27.8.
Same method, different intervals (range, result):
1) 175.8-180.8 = 30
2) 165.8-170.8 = 21.6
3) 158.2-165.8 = 19.7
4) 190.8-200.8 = 17.8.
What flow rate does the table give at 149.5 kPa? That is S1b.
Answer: 23.63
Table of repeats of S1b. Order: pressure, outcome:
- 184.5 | 31.05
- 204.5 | 17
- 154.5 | 22.76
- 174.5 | 27.11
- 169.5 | 22.56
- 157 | 21.47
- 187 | 29.23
